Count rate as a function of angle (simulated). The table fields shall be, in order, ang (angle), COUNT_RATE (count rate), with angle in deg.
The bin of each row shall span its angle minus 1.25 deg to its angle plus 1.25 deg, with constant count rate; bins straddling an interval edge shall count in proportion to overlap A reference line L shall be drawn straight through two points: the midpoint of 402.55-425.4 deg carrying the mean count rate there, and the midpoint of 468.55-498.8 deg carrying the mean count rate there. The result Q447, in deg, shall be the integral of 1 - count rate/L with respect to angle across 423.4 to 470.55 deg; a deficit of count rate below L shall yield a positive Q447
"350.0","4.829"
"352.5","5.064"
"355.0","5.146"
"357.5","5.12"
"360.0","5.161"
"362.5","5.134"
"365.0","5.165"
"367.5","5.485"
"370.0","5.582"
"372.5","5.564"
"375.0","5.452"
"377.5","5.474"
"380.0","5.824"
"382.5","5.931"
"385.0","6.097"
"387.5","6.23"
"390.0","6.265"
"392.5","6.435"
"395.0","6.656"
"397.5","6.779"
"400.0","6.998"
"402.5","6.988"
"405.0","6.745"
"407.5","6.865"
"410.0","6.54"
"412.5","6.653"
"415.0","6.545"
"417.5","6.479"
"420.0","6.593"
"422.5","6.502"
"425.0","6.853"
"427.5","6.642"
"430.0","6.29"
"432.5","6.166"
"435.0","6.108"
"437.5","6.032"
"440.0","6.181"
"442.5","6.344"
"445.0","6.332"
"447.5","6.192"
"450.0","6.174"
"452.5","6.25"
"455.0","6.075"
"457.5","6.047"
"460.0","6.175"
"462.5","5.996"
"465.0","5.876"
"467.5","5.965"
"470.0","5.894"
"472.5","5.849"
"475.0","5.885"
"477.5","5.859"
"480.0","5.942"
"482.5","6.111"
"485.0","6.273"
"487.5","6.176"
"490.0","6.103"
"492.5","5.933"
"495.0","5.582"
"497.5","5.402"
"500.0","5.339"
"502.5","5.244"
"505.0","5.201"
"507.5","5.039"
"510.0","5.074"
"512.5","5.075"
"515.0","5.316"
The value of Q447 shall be 0.8 deg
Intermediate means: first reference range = 6.65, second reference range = 5.92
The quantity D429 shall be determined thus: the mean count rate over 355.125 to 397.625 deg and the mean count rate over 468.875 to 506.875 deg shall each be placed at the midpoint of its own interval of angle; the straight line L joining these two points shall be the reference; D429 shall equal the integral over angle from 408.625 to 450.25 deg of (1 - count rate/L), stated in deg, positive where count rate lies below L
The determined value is -4.62 deg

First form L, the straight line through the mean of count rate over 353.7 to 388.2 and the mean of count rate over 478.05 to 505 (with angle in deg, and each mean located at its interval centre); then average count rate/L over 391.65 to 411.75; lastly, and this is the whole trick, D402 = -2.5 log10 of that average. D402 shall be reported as -0.21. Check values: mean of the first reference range 5.51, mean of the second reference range 5.78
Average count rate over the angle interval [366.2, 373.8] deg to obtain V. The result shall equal 5.54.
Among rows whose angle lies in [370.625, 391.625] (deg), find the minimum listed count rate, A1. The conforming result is 5.452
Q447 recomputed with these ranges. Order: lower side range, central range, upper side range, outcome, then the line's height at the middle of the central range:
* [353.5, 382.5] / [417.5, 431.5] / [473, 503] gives -2.4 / 5.6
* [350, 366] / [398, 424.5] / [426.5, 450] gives -3.8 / 5.86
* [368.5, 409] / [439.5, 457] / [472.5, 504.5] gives -0.7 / 5.98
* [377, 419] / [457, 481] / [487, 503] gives -0.2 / 5.89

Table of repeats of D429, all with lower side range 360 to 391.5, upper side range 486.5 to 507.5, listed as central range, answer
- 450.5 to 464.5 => -1.22 deg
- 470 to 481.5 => -0.60 deg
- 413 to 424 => -1.77 deg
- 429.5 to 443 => -1.31 deg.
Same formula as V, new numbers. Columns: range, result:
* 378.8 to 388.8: 6.02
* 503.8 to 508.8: 5.12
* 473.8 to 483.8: 5.95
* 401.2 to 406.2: 6.87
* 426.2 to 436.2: 6.31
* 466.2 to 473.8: 5.9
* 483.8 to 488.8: 6.22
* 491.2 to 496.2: 5.76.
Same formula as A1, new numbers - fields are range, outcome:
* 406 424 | 6.479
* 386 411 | 6.23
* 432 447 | 6.032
